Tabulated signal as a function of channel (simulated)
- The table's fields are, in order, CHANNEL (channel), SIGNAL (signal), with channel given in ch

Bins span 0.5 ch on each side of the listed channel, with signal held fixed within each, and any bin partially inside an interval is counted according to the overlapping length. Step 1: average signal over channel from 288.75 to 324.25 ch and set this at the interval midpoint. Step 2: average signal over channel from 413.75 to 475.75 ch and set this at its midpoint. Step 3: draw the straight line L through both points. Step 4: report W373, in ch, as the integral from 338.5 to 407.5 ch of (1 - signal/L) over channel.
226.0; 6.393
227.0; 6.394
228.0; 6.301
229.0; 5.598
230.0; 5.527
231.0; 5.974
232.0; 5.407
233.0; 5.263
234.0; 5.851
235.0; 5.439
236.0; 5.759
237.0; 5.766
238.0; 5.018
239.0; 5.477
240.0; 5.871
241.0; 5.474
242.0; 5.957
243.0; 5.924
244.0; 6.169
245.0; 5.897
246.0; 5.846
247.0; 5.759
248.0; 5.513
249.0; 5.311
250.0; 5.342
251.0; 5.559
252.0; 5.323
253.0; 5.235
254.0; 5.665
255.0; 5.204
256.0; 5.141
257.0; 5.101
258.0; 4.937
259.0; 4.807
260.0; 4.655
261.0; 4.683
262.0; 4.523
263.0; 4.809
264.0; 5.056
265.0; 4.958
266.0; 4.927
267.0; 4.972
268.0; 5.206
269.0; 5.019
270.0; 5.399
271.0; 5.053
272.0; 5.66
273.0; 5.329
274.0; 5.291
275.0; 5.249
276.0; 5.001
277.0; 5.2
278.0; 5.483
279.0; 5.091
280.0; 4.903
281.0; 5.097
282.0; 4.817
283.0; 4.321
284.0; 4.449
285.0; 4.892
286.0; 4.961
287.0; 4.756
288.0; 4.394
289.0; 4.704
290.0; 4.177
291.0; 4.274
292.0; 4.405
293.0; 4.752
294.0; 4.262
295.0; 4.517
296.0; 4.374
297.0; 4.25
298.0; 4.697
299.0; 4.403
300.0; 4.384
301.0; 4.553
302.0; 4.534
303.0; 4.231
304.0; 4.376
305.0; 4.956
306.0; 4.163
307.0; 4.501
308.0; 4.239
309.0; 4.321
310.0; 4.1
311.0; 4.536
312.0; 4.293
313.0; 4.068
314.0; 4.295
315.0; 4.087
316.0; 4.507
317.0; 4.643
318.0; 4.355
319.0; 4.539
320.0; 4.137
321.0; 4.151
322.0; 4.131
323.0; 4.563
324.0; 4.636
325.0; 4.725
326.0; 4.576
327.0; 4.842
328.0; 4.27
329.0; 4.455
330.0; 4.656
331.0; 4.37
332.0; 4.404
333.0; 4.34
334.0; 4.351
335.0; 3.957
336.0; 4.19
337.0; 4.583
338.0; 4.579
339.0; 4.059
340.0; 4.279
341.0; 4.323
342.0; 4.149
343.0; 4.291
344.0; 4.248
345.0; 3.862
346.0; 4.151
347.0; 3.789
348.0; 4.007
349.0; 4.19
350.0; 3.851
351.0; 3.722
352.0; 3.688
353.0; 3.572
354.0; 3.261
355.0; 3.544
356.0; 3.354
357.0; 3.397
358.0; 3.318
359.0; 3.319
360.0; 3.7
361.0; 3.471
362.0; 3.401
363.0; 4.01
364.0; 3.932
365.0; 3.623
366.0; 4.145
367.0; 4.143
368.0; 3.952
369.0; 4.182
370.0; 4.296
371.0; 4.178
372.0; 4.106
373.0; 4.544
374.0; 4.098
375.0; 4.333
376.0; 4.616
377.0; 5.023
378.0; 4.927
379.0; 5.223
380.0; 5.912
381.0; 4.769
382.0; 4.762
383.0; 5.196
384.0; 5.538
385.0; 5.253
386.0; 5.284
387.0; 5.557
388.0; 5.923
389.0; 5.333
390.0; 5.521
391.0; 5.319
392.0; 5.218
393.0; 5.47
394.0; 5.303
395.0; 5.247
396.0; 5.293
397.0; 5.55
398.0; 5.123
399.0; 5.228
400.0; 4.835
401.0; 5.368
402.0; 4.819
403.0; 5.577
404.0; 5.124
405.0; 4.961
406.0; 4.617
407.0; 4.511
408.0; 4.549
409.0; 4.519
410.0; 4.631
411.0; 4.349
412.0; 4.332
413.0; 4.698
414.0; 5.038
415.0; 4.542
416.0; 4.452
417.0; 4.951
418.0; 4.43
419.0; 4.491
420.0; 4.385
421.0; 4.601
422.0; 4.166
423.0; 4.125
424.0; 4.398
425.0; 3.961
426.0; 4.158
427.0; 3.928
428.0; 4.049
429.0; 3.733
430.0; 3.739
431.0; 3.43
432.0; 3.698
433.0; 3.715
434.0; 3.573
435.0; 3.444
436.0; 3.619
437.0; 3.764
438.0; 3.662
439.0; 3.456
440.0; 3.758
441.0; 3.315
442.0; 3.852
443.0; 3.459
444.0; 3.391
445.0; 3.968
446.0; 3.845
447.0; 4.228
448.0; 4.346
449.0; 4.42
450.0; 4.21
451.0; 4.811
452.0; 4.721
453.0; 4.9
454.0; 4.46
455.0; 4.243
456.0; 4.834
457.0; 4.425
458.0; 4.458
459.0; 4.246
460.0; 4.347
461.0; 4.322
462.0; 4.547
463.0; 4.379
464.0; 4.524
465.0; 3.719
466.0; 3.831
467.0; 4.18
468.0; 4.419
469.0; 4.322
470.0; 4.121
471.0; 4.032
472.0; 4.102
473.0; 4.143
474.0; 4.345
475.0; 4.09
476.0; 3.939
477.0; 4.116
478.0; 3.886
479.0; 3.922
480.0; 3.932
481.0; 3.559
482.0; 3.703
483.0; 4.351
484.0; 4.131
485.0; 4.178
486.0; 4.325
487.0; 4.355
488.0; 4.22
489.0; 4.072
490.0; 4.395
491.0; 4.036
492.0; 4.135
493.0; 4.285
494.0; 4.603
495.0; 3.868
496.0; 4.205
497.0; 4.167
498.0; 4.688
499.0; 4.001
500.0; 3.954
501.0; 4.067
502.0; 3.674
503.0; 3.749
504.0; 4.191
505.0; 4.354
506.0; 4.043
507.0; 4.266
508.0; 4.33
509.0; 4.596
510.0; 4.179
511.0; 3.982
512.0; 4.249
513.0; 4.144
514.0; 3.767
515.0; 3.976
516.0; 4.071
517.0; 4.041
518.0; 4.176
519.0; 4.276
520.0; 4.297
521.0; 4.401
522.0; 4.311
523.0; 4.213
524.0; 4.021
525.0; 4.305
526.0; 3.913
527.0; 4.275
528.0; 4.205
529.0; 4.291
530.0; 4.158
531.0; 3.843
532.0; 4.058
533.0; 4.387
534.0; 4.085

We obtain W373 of -3.9 ch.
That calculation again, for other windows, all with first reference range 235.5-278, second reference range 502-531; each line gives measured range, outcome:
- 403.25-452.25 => 4.1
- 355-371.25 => 3.6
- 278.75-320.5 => 5.2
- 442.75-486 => 1.9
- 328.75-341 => 1.5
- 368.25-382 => 0.5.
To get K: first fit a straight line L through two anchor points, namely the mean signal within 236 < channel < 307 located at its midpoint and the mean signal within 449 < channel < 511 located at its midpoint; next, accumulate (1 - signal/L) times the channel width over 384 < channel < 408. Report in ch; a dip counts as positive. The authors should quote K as -3.7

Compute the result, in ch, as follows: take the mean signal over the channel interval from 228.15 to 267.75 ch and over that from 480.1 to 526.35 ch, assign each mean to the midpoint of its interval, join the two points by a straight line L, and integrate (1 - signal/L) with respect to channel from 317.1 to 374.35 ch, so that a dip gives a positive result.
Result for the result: 9.6 ch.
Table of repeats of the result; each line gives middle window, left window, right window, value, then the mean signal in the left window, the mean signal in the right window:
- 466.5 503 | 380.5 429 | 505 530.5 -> 2.1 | 4.85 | 4.18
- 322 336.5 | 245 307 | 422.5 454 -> 0.5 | 4.9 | 3.93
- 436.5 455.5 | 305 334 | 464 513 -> 0.7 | 4.4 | 4.13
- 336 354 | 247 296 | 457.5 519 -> 2.4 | 4.97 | 4.15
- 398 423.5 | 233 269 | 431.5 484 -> -2.0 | 5.34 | 4.07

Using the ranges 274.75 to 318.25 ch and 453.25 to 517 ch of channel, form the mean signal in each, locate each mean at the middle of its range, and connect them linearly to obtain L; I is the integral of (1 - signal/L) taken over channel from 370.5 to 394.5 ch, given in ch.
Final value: -3.7 ch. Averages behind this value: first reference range 4.56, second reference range 4.17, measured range 5.06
